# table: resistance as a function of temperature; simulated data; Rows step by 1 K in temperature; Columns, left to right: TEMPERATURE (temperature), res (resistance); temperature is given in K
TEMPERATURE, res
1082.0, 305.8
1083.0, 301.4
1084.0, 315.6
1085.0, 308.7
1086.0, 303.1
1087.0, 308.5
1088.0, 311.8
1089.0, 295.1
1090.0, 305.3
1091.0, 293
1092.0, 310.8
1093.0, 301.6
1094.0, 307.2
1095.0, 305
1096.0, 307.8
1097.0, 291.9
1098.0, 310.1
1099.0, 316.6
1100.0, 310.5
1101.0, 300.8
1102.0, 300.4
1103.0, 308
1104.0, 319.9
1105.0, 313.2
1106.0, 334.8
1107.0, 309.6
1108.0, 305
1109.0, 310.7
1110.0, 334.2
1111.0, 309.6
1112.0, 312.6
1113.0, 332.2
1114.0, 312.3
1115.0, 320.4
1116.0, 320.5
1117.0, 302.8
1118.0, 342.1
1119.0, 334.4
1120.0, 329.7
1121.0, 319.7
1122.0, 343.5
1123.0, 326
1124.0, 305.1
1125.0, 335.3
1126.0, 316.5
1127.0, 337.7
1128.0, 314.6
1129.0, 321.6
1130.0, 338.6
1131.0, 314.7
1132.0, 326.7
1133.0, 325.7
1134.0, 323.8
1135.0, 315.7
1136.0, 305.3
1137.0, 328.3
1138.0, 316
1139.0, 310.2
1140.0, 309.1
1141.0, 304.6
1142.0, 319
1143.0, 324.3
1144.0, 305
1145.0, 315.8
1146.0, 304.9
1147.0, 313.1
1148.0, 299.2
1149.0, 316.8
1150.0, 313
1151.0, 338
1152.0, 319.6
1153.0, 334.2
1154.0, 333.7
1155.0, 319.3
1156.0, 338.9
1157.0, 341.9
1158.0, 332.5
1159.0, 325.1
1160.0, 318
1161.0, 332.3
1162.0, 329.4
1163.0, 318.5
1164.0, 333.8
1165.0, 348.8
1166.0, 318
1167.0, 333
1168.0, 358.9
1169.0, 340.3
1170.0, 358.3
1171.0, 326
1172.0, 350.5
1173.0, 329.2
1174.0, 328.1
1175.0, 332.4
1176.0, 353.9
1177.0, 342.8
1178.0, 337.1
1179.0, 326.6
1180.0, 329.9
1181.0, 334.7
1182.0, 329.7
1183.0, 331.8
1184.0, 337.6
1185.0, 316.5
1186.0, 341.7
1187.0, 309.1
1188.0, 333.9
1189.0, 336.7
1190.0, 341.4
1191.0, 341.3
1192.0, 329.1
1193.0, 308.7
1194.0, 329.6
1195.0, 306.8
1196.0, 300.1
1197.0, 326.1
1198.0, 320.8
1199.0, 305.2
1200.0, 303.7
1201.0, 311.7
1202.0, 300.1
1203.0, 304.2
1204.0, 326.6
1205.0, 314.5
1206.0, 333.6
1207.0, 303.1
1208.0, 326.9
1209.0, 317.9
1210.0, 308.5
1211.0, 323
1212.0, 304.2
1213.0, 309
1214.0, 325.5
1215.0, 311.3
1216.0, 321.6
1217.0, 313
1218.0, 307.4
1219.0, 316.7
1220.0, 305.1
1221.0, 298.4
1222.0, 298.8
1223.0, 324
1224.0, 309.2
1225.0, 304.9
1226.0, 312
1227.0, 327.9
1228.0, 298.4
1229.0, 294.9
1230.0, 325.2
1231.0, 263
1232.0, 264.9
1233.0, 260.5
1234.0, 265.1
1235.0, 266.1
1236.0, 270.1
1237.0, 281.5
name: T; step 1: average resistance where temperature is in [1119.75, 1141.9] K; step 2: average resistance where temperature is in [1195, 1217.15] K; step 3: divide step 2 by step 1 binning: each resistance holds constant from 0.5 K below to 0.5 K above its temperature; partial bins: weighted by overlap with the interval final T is 0.98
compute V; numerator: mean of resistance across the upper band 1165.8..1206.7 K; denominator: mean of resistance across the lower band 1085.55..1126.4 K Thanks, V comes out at 1.0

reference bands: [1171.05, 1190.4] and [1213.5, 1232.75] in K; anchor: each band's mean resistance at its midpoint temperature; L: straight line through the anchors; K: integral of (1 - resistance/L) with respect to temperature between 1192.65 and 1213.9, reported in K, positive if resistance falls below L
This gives 0.3 K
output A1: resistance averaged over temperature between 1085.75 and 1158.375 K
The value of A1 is 317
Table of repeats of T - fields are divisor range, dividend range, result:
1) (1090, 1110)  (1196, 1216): 1.02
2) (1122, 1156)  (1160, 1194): 1.04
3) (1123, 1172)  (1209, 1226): 0.96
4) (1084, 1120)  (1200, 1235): 0.98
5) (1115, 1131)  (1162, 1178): 1.04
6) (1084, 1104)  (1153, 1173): 1.09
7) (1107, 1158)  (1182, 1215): 1.00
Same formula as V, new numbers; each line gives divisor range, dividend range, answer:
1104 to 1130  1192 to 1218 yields 0.98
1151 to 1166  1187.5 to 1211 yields 0.97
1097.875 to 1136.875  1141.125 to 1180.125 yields 1.03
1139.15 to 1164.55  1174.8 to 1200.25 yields 1.02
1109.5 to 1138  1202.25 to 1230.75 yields 0.97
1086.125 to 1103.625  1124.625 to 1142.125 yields 1.05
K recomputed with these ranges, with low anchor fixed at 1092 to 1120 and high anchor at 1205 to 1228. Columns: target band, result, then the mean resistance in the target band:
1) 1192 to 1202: 0.0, 313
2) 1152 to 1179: -1.8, 335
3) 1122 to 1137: -0.4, 323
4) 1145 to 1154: -0.1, 318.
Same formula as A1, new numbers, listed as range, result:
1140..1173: 327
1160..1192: 335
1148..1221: 325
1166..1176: 339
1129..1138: 322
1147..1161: 325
